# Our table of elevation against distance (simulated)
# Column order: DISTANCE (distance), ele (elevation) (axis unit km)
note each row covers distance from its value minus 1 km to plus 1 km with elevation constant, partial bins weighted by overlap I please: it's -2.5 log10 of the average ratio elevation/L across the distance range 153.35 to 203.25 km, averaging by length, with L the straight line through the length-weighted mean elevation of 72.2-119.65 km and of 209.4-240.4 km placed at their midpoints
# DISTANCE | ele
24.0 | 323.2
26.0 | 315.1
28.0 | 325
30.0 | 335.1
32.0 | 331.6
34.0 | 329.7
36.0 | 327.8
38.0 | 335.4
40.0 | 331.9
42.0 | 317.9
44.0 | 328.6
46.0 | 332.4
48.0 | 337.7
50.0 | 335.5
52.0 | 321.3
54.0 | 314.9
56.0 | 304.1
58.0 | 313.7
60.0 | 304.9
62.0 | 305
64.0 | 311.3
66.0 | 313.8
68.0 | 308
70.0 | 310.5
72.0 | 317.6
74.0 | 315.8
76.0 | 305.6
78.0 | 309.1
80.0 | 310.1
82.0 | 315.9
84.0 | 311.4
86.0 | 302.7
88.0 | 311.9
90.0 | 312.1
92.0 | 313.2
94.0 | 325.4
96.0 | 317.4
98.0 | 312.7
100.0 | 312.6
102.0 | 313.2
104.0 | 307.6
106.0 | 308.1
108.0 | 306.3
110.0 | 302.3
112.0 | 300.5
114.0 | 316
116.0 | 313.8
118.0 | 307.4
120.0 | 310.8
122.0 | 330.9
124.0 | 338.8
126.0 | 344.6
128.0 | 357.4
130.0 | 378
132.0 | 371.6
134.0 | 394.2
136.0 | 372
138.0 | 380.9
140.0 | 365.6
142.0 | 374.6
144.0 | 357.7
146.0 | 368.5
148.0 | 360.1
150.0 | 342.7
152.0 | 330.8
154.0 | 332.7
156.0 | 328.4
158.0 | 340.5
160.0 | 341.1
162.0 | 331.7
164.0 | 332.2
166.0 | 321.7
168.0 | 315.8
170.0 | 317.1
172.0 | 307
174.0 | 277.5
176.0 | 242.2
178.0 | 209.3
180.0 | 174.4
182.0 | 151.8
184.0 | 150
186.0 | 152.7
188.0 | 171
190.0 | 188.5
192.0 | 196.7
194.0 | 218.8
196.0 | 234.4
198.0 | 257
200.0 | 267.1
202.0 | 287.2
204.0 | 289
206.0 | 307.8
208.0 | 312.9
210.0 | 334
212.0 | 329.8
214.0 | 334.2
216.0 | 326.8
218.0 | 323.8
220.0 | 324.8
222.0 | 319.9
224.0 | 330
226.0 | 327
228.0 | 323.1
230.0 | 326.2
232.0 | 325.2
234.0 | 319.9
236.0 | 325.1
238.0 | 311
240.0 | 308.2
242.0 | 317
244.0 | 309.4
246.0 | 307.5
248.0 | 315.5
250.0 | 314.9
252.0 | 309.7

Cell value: 0.23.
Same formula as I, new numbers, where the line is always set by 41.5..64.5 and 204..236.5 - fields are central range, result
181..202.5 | 0.49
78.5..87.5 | 0.03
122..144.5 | -0.14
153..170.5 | -0.03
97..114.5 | 0.04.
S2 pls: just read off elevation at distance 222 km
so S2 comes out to 319.9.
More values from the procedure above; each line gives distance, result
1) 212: 329.8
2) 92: 313.2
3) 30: 335.1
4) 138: 380.9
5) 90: 312.1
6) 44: 328.6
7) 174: 277.5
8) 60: 304.9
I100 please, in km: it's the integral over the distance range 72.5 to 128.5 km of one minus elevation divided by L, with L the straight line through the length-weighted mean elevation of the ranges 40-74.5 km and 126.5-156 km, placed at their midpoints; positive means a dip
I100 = 4.2 km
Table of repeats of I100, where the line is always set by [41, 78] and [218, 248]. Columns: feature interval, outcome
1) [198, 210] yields 1.0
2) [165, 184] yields 4.0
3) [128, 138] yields -1.9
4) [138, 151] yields -1.8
